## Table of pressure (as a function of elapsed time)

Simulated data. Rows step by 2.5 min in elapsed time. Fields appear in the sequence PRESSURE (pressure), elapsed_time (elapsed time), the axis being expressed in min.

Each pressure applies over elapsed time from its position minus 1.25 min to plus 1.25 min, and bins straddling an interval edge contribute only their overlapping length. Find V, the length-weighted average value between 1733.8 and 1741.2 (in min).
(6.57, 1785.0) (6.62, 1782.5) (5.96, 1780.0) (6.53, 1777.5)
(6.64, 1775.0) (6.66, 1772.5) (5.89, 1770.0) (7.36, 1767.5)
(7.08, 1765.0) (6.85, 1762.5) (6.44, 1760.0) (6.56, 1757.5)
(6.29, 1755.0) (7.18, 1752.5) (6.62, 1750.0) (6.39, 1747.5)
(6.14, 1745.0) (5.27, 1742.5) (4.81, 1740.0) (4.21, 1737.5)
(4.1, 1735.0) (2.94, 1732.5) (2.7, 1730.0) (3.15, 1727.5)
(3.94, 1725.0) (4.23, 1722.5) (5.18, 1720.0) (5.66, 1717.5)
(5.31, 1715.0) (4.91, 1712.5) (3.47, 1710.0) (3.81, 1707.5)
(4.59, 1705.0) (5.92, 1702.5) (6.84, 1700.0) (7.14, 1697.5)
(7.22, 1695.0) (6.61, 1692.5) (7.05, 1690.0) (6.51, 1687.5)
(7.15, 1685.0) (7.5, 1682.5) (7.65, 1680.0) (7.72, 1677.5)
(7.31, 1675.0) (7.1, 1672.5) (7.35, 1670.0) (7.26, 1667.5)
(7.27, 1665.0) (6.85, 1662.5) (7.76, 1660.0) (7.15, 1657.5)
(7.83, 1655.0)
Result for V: 4.37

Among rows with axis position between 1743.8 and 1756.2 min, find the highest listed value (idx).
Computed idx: 7.18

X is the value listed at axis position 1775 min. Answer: 6.64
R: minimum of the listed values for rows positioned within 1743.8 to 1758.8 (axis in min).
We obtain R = 6.14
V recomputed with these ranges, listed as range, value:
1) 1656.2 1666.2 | 7.26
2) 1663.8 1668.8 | 7.27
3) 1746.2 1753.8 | 6.72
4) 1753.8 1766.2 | 6.64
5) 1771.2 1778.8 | 6.6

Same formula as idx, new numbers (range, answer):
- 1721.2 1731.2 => 4.23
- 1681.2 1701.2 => 7.5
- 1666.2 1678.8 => 7.72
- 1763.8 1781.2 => 7.36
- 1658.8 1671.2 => 7.76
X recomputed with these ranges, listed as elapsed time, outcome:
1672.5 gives 7.1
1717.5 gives 5.66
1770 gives 5.89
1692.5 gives 6.61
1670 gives 7.35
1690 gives 7.05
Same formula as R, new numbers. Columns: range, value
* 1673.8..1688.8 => 6.51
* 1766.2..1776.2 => 5.89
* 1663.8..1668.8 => 7.26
